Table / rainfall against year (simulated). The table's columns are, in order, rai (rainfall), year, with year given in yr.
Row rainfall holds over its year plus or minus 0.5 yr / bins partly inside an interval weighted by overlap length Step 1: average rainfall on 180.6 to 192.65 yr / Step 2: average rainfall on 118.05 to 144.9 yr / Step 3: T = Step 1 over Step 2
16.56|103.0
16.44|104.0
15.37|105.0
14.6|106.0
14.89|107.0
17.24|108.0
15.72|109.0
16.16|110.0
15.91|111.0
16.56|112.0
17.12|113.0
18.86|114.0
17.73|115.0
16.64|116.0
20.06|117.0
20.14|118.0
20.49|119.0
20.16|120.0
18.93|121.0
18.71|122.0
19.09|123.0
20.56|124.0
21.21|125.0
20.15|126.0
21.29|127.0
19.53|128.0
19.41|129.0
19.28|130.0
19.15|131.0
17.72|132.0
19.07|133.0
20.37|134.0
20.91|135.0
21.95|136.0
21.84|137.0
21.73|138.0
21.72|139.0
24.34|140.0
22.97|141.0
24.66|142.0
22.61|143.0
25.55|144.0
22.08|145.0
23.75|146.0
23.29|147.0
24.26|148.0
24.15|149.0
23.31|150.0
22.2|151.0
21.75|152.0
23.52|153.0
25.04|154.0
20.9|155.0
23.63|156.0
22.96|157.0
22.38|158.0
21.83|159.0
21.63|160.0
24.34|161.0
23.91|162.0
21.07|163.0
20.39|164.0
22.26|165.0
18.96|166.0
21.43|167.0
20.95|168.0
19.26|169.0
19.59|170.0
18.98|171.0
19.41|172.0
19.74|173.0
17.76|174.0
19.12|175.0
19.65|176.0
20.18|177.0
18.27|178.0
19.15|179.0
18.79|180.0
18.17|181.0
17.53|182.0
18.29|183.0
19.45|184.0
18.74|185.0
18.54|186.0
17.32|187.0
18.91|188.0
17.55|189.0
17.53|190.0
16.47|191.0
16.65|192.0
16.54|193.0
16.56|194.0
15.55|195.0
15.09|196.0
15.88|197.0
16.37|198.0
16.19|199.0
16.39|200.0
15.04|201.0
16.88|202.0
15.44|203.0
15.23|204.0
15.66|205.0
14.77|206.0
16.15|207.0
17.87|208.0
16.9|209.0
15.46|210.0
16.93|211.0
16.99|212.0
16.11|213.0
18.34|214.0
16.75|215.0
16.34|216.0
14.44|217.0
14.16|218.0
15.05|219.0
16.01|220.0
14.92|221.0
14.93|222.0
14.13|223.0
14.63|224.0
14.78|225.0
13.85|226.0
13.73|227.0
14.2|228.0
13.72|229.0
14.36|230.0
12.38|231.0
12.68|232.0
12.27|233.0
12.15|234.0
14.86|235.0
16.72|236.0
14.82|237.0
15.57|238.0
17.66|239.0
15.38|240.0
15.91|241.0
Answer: 0.9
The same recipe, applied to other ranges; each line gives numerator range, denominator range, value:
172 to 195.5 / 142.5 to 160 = 0.79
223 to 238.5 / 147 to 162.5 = 0.61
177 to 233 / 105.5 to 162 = 0.78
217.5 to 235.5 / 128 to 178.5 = 0.65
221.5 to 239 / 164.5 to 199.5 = 0.78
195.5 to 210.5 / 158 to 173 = 0.76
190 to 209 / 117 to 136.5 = 0.81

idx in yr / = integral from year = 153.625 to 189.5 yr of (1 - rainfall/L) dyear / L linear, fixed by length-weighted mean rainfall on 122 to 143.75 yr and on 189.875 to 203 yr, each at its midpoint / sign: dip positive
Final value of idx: -4.1 yr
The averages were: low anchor 20.9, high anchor 16.2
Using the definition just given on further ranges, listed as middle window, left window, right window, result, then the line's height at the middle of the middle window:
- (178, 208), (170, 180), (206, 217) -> 1.57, 17.9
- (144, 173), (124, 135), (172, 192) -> -4.55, 19.1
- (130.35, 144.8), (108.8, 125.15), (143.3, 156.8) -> -0.14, 21.5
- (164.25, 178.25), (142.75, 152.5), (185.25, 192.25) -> 0.23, 20.1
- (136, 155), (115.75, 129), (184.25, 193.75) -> -4.12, 19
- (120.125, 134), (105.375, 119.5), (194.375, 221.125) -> -2.04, 17.1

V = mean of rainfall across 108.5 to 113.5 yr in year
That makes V 16.3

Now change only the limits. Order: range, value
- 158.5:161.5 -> 22.6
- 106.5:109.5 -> 15.9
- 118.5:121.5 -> 19.9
